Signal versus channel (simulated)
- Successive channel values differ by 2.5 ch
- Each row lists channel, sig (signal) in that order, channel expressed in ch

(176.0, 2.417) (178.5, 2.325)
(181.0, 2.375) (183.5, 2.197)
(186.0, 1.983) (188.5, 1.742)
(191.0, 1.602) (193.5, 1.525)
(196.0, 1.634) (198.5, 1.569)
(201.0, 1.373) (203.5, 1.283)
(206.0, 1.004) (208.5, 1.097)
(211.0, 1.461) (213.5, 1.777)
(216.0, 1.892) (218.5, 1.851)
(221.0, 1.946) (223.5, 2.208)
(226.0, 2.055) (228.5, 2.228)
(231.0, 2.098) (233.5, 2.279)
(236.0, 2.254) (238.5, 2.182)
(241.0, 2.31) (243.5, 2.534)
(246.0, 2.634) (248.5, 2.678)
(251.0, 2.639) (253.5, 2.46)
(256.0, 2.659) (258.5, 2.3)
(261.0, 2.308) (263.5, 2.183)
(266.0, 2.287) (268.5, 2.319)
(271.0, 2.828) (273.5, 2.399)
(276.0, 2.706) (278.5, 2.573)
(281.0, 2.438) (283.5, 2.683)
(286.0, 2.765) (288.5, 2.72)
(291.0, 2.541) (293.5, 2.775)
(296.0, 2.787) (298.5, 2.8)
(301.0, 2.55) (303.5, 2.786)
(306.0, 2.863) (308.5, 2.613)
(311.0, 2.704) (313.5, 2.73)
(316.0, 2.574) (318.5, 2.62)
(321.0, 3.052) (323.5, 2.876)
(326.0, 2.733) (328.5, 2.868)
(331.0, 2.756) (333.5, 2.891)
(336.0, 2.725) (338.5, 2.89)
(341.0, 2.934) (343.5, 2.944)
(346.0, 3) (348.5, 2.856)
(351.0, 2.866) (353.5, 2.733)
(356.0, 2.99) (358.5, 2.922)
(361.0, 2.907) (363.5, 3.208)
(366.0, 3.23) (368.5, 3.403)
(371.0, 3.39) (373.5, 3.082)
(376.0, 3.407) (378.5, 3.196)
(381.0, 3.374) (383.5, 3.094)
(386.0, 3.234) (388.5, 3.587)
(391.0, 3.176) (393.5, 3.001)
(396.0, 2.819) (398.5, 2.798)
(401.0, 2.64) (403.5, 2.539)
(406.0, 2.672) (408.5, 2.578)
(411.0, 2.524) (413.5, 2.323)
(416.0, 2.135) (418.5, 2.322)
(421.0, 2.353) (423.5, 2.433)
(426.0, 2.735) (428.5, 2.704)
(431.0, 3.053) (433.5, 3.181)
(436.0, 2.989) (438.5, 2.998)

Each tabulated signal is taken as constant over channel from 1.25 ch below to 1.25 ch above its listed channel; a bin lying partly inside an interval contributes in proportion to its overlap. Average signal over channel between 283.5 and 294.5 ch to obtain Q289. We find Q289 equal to 2.7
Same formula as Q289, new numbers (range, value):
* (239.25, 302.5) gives 2.55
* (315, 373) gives 2.93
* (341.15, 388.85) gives 3.11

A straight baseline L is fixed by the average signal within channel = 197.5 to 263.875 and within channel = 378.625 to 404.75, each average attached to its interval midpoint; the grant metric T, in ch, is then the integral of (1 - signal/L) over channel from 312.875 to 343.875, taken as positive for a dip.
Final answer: -2.0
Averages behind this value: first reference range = 2.05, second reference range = 3.03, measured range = 2.81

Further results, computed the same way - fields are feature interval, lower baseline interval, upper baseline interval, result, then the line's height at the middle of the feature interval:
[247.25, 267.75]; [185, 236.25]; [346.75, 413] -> -3.4 ch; 2.09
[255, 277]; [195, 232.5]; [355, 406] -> -3.1 ch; 2.14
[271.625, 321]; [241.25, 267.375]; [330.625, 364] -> -0.3 ch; 2.66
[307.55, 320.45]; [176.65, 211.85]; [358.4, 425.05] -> -1.4 ch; 2.42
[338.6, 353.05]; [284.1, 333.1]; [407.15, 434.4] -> -1.2 ch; 2.69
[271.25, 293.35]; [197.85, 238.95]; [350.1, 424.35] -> -4.1 ch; 2.21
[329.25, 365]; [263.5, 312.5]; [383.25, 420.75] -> -2.9 ch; 2.69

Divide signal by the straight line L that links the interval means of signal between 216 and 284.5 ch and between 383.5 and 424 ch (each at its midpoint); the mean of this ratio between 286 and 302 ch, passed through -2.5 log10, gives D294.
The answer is -0.10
